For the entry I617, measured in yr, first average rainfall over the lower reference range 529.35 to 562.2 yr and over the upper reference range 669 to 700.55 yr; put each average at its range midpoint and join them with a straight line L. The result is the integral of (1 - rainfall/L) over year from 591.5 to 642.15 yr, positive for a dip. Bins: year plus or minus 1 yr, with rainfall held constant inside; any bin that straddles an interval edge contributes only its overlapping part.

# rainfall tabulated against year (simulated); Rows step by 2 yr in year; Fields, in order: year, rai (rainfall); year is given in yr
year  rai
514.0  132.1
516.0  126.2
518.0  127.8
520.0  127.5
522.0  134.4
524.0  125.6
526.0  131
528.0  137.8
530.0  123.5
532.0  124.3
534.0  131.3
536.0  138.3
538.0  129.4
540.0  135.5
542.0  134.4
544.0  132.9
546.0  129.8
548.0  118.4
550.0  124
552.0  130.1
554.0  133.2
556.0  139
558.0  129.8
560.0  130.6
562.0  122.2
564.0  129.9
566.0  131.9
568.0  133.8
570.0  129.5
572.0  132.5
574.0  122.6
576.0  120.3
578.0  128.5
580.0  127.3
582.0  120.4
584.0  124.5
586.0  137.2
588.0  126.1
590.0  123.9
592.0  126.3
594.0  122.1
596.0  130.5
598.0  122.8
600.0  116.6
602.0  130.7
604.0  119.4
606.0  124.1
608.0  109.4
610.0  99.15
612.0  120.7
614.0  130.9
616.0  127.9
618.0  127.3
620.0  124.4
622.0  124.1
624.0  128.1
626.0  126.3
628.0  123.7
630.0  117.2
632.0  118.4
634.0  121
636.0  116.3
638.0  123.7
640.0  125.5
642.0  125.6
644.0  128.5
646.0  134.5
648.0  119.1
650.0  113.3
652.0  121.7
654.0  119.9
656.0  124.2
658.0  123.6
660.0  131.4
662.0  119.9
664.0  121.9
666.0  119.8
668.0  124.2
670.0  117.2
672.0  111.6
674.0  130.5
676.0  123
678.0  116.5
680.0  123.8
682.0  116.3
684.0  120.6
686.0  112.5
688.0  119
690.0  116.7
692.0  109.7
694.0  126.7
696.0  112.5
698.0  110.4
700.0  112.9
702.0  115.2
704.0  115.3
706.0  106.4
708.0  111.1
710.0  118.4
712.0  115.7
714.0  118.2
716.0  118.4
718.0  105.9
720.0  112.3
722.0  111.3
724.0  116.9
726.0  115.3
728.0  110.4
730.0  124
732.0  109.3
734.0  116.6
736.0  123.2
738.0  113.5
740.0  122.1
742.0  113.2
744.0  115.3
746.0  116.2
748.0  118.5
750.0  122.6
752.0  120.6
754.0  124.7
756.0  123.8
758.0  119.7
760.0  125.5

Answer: 0.6 yr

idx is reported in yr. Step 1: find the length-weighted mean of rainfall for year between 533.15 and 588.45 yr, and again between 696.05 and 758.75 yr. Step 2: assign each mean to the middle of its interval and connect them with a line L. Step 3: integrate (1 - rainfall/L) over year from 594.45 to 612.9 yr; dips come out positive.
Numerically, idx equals 1.0 yr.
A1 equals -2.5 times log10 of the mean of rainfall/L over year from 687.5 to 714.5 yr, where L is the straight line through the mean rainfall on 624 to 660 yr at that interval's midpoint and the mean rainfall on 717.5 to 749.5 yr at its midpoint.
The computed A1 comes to 0.03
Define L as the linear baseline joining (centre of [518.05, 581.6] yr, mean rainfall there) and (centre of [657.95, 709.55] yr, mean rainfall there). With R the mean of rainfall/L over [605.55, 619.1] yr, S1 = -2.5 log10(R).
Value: 0.04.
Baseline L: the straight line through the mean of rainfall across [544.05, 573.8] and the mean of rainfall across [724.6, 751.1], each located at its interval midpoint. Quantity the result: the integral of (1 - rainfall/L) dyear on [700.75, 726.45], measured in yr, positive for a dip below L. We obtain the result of 1.04 yr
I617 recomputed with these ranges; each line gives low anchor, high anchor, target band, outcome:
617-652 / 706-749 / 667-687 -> 0.0 yr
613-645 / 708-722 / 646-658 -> 0.0 yr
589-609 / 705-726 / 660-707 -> -0.7 yr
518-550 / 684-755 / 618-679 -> -0.7 yr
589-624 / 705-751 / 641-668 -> -0.8 yr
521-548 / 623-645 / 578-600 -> 0.1 yr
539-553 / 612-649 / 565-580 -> -0.1 yr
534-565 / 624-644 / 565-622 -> 0.8 yr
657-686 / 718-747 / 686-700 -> 0.4 yr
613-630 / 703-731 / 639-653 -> -0.1 yr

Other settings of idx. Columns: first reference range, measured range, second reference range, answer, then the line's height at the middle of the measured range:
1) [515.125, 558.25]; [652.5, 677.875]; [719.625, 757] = 0.00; 122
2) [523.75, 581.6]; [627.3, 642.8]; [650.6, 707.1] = 0.14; 122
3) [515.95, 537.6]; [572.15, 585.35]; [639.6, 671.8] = 0.23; 127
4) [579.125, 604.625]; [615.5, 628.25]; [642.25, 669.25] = -0.17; 124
